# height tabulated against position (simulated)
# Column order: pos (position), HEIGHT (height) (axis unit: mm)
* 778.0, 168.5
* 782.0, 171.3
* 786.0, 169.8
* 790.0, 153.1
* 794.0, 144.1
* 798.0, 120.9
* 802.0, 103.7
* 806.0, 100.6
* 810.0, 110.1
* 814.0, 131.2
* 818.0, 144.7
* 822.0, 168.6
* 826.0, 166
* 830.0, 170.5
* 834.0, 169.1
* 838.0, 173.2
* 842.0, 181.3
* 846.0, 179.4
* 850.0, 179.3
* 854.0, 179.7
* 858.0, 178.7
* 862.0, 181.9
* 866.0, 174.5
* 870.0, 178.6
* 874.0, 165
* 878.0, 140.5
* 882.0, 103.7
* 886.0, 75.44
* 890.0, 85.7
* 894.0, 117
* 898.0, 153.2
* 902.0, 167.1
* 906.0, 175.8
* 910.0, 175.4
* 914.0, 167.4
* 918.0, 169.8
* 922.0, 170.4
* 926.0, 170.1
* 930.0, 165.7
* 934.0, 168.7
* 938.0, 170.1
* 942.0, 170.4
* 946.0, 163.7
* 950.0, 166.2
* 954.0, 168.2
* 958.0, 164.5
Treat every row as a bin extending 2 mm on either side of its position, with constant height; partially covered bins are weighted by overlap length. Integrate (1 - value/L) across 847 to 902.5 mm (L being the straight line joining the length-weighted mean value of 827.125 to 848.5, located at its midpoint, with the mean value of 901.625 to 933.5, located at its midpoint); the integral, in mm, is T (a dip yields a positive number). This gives 7.7 mm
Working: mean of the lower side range 174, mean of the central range 149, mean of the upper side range 170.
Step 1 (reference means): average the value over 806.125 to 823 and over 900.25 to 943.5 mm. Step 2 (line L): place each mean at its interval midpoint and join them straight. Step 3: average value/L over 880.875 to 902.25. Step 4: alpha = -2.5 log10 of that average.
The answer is 0.37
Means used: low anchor 133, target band 113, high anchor 170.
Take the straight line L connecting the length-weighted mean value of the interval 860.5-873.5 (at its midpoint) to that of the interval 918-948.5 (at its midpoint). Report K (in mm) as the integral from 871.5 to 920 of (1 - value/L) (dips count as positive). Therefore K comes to 8.7 mm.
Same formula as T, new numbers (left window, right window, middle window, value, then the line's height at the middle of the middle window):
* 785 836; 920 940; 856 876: -2.8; 155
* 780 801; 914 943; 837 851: -1.9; 157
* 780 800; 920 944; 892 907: 1.2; 165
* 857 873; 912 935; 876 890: 5.7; 175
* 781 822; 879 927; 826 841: -3.6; 138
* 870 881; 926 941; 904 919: -0.9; 163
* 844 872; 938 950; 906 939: 0.0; 170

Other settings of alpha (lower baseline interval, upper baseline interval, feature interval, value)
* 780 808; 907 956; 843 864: -0.189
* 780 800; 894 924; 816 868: -0.100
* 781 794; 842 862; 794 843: 0.183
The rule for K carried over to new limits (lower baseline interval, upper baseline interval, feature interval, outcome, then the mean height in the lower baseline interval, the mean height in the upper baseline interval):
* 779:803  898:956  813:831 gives -0.6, 147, 169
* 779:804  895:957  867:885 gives 1.6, 145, 167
